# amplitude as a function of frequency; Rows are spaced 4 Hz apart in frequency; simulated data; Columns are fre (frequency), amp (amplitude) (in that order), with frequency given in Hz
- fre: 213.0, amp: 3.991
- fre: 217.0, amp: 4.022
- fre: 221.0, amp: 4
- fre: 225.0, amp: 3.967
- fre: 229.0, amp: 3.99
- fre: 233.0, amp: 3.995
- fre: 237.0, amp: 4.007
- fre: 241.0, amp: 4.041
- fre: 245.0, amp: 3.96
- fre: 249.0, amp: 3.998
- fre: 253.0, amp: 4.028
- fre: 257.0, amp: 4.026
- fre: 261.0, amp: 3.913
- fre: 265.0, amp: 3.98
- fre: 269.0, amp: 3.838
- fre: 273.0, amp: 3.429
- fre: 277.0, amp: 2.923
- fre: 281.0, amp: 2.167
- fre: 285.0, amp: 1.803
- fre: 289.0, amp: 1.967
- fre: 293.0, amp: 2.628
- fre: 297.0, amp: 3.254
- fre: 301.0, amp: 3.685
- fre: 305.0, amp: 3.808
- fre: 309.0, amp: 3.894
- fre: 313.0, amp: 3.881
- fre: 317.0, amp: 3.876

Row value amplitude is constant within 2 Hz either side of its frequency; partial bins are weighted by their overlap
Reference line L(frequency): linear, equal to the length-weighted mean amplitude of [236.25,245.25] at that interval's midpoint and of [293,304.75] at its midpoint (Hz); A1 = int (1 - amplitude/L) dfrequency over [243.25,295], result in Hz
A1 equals 6.27 Hz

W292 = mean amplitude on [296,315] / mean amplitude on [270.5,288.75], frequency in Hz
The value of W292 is 1.46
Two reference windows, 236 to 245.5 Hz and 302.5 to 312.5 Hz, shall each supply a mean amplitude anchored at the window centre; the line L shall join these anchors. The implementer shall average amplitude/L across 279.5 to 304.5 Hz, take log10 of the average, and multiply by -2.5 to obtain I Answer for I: 0.41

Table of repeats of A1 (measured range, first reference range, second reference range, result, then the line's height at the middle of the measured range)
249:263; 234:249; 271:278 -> -1.3 Hz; 3.65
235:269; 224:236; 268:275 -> -1.8 Hz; 3.78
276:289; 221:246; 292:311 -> 5.1 Hz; 3.64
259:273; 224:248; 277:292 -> -4.9 Hz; 2.85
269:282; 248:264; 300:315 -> 2.9 Hz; 3.93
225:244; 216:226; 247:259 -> 0.0 Hz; 4.01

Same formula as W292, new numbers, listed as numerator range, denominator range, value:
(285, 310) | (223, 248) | 0.77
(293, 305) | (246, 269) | 0.85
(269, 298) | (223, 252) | 0.67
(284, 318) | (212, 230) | 0.81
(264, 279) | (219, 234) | 0.88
